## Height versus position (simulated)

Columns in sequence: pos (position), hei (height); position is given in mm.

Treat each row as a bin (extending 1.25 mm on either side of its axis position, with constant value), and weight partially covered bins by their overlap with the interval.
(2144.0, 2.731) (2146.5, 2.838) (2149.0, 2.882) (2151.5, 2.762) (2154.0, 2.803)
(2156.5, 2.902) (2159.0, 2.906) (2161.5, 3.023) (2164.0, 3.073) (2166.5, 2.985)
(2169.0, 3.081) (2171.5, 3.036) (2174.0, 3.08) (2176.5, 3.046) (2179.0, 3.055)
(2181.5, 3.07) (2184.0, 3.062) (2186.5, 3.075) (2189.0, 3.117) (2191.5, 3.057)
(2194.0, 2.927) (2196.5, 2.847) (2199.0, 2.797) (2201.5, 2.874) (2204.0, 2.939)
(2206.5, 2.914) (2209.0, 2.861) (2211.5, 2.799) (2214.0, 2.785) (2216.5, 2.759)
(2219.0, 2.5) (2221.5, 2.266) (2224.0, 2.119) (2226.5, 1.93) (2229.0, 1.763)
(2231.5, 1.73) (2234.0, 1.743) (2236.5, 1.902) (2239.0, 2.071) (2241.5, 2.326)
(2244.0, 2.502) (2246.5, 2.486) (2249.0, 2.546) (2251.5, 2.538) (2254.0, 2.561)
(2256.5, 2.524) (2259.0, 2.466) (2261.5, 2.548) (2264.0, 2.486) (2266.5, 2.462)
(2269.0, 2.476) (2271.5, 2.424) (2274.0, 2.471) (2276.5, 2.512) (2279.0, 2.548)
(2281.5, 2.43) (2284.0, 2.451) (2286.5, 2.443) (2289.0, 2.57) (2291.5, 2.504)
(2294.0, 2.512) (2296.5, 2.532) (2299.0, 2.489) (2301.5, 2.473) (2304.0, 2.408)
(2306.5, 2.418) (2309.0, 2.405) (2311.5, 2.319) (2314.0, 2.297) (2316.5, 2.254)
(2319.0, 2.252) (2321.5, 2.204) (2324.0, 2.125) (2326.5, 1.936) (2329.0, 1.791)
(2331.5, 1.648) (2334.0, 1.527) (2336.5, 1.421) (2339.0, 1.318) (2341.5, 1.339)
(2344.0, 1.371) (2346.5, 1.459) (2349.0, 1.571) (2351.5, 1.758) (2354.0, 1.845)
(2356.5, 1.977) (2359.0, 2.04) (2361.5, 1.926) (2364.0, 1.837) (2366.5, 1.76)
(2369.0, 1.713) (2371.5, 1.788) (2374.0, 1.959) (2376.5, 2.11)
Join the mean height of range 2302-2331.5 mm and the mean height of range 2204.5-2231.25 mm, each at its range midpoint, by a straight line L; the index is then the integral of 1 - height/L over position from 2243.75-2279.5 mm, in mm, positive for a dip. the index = -2.44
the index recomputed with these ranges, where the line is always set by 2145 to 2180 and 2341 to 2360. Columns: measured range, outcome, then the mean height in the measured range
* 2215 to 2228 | 1.3 mm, 2.31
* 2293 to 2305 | -2.7 mm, 2.48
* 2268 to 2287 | -2.6 mm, 2.47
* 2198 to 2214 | -1.2 mm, 2.86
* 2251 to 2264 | -1.2 mm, 2.52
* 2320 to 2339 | 0.5 mm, 1.78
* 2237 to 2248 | 0.4 mm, 2.32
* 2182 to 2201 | -1.5 mm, 2.98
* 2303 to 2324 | -4.1 mm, 2.31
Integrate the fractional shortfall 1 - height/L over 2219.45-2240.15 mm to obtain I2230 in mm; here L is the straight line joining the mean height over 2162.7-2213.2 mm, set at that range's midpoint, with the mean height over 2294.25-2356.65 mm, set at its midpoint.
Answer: 5.54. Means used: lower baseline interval 2.98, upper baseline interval 1.97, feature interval 1.96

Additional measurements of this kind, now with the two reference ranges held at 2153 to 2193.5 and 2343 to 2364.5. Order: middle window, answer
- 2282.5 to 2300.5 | -2.5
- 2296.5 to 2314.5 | -2.8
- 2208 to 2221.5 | 0.2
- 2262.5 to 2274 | -0.5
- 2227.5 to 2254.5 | 3.8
